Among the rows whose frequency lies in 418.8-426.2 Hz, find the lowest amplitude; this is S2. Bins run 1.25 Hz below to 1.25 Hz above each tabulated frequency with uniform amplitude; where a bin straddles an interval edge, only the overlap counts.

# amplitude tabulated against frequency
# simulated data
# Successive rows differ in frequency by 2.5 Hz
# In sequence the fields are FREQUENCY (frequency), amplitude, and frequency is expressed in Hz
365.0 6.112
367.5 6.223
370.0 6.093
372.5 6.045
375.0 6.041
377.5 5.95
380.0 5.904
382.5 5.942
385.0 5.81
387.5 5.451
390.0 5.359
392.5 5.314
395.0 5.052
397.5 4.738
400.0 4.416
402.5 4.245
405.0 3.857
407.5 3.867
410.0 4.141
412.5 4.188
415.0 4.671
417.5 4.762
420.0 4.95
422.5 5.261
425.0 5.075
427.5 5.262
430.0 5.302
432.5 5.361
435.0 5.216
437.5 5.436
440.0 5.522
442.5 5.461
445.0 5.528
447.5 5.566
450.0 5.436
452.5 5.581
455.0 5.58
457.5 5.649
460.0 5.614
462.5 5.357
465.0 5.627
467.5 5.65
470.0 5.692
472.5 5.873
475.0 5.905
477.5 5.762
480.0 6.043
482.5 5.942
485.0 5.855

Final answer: 4.95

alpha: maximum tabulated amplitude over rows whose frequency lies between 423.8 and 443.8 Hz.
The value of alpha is 5.522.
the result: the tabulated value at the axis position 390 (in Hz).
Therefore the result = 5.359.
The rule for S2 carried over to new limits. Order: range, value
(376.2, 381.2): 5.904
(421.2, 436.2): 5.075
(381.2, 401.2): 4.416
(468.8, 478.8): 5.692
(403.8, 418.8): 3.857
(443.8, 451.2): 5.436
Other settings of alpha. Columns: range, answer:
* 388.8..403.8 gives 5.359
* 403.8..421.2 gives 4.95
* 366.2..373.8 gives 6.223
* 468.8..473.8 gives 5.873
